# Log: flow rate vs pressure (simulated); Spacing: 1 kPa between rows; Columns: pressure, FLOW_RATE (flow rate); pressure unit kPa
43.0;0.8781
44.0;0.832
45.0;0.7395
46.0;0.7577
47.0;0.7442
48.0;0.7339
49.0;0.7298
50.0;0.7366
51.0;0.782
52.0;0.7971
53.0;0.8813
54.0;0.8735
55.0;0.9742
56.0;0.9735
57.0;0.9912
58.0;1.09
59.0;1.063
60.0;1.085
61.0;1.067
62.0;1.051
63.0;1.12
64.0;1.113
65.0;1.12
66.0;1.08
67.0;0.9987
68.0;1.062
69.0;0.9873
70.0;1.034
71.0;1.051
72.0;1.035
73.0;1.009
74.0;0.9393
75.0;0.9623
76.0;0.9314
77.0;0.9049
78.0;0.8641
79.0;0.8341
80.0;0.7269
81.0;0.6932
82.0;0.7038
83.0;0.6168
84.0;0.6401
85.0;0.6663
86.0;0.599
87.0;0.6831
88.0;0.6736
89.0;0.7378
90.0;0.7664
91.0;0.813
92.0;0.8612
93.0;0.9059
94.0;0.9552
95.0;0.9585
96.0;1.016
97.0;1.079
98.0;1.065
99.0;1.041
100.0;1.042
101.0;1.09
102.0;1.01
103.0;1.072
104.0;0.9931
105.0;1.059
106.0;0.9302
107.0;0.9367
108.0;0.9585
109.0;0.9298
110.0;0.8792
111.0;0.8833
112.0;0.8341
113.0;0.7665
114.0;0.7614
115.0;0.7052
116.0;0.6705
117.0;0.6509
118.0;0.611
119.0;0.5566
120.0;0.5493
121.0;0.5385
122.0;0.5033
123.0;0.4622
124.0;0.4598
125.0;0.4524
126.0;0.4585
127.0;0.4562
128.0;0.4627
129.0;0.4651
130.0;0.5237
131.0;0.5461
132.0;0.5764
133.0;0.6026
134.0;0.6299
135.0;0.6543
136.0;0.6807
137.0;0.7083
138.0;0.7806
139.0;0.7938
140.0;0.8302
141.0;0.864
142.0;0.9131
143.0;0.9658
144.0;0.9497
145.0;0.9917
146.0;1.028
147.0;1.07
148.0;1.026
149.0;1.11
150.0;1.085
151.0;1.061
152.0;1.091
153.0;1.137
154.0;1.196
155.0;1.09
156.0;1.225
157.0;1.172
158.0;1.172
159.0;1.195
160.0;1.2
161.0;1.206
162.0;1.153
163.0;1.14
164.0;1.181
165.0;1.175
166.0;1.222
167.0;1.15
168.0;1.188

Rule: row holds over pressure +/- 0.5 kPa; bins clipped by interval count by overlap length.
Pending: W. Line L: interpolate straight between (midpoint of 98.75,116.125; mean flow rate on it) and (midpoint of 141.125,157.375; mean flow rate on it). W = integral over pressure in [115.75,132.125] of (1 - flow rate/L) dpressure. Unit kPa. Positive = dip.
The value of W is 7.6 kPa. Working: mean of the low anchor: 0.924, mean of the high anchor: 1.06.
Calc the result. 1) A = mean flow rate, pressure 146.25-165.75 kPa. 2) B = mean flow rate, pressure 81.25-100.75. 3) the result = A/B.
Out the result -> 1.4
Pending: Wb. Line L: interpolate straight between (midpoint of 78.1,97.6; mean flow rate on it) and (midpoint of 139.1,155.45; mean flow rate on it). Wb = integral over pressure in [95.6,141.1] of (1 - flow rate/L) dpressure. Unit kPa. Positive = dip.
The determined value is 7.4 kPa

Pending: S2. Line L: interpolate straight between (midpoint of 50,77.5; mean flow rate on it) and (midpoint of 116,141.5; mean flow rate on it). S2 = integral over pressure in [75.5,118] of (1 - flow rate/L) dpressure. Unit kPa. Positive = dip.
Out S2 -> -3.8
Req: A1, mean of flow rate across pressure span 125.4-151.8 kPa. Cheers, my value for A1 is 0.781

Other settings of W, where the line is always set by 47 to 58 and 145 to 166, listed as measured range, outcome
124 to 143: 7.8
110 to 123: 4.5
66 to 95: 2.4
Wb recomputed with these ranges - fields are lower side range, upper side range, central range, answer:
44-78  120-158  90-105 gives -1.86 kPa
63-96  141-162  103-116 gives 1.08 kPa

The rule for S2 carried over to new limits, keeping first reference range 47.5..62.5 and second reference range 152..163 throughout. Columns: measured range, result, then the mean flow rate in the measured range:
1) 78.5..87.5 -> 2.8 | 0.685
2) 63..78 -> -0.9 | 1.01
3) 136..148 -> 2.5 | 0.896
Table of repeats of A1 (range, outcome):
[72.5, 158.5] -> 0.829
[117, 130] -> 0.505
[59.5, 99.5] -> 0.911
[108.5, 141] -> 0.64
